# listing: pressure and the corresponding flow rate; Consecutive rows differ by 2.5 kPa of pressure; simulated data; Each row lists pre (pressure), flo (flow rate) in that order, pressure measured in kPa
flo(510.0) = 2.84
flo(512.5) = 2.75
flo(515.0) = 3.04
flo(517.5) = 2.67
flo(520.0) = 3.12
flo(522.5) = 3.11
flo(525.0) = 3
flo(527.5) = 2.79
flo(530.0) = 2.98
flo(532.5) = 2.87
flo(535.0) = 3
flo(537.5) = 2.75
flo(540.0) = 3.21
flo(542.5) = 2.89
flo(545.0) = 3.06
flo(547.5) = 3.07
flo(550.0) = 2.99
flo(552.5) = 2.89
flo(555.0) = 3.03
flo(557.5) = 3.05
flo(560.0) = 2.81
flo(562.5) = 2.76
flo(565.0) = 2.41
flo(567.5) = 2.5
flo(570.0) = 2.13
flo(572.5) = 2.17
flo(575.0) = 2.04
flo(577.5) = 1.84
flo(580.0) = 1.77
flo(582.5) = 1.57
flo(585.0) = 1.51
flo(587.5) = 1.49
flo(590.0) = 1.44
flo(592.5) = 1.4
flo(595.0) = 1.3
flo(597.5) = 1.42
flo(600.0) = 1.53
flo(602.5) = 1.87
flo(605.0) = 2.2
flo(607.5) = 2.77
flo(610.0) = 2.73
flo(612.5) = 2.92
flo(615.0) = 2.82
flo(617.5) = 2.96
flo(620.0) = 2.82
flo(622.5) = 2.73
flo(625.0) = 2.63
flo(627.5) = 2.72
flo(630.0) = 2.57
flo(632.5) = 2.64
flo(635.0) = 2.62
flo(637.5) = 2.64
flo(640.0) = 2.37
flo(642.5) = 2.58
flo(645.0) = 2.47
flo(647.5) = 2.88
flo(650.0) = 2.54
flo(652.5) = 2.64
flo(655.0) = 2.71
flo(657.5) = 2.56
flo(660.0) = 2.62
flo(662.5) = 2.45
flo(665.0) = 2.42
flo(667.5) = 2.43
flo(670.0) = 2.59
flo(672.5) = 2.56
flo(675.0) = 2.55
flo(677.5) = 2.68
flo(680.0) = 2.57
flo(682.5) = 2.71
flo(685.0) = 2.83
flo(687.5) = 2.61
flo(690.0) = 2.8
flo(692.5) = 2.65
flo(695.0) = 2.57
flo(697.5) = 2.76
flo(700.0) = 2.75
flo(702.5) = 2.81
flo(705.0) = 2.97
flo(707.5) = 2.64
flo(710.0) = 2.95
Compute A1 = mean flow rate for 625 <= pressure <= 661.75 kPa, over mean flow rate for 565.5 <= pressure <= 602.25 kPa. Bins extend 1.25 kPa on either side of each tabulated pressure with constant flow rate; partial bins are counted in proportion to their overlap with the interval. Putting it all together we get 1.50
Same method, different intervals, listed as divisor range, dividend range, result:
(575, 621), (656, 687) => 1.28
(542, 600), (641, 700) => 1.18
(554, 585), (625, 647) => 1.13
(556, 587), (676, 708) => 1.23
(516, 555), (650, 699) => 0.88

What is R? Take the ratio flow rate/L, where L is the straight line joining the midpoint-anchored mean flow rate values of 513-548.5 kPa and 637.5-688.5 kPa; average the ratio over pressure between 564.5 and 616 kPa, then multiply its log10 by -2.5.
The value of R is 0.37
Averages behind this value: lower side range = 2.96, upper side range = 2.59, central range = 1.98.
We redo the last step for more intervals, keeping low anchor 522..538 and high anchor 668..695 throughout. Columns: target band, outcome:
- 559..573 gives 0.16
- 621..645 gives 0.05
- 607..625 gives -0.02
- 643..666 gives 0.04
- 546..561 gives -0.03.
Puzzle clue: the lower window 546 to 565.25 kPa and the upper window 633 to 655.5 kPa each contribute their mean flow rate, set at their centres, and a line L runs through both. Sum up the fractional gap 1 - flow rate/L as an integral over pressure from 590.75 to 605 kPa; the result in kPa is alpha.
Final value 6.2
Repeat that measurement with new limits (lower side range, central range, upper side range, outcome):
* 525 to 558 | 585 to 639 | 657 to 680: 8.7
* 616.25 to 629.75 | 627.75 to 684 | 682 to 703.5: 3.2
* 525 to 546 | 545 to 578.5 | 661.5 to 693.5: 3.2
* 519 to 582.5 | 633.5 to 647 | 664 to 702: 0.5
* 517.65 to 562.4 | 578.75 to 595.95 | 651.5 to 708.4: 8.2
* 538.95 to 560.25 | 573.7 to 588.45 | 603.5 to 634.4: 6.0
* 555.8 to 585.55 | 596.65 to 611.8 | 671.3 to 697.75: 1.5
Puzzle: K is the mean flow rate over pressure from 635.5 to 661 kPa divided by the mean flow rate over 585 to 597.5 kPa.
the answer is 1.83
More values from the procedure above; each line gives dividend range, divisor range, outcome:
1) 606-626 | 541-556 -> 0.93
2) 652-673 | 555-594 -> 1.22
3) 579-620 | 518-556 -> 0.67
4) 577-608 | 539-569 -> 0.58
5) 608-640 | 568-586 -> 1.44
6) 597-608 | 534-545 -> 0.65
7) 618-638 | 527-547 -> 0.91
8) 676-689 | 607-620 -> 0.94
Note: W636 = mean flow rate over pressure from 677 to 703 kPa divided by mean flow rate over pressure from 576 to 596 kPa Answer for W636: 1.74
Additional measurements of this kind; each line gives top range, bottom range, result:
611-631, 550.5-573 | 1.04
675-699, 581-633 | 1.23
